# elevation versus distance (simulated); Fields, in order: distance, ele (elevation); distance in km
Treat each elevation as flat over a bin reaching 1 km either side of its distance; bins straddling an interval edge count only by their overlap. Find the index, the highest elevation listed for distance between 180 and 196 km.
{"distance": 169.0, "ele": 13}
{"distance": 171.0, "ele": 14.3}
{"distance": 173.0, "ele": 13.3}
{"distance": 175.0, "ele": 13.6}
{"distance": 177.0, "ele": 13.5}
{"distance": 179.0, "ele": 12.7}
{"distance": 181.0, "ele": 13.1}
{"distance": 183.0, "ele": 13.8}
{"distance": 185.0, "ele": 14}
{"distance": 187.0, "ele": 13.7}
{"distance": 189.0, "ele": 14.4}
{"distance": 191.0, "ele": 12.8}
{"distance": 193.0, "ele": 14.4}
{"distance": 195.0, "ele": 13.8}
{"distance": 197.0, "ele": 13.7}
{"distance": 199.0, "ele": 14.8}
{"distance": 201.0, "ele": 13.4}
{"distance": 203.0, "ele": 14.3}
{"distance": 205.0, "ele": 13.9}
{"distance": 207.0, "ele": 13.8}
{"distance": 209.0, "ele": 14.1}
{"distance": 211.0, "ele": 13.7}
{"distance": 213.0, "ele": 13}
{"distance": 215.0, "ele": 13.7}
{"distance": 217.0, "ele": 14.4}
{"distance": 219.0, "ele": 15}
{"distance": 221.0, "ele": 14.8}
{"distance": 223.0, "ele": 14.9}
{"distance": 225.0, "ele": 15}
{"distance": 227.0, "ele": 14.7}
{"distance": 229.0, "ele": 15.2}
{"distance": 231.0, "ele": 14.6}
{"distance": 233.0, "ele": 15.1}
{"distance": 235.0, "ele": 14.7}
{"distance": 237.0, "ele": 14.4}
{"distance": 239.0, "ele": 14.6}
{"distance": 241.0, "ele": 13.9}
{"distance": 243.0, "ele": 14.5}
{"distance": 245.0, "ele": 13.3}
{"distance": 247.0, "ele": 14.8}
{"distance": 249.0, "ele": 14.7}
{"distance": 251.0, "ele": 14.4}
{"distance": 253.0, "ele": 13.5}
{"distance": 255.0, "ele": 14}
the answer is 14.4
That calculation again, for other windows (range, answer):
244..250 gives 14.8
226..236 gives 15.2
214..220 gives 15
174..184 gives 13.8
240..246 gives 14.5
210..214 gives 13.7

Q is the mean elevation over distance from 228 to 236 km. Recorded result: 14.9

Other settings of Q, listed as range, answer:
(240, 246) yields 13.9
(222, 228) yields 14.9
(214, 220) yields 14.4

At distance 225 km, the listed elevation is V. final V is 15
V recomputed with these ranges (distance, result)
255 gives 14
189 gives 14.4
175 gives 13.6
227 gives 14.7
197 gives 13.7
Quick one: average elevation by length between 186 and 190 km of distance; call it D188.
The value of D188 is 14.1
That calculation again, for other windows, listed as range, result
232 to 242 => 14.5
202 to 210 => 14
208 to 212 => 13.9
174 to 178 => 13.6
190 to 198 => 13.7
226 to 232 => 14.8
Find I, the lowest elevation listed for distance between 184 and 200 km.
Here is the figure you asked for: 12.8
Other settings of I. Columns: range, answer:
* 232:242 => 13.9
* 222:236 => 14.6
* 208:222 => 13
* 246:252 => 14.4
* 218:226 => 14.8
